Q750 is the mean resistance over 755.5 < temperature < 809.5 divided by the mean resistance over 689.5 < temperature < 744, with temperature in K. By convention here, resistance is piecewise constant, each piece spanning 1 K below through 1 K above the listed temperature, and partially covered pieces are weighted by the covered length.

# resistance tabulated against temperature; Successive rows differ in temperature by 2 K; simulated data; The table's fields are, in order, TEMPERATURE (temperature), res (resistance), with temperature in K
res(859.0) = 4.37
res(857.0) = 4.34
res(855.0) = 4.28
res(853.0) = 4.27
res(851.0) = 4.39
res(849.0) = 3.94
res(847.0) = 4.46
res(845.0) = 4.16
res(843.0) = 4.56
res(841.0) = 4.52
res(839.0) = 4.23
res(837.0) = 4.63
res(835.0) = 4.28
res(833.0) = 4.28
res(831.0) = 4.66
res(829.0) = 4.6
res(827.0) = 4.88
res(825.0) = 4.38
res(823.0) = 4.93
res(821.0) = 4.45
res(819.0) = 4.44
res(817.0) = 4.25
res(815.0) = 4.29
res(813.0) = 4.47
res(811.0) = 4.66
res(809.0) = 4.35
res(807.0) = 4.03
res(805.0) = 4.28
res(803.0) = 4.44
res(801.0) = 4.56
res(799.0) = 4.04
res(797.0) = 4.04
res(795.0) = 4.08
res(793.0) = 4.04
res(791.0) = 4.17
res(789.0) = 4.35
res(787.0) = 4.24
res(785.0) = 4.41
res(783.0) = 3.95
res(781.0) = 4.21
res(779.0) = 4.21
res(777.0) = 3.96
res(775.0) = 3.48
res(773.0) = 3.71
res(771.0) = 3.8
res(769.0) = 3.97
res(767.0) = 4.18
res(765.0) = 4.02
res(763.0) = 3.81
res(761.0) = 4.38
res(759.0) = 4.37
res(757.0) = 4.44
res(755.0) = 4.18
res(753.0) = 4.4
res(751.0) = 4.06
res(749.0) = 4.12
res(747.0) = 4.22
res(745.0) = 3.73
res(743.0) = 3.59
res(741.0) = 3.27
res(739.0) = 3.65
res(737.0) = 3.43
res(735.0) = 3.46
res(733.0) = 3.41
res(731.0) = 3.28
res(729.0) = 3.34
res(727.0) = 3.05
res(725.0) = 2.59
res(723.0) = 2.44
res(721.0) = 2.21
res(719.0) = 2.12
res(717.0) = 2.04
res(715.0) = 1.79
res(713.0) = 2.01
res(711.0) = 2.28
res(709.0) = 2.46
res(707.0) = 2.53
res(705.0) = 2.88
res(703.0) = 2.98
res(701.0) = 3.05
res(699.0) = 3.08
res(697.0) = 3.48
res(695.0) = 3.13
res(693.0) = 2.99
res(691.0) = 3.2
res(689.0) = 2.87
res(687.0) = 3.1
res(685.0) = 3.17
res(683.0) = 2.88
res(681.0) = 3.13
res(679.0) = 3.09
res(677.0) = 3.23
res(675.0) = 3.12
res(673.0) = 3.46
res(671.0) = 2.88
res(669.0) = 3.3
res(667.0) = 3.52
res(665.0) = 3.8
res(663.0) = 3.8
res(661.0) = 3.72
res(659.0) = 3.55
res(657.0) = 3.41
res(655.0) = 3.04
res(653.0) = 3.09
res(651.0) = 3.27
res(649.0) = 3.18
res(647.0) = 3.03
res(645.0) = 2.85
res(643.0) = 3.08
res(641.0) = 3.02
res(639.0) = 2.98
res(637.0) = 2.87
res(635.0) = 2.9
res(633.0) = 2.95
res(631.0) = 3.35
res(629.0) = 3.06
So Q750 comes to 1.43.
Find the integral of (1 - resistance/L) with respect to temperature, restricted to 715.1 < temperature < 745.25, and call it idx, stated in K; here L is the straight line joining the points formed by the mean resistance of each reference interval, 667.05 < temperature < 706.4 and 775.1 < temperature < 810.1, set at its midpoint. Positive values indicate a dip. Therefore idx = 4.9 K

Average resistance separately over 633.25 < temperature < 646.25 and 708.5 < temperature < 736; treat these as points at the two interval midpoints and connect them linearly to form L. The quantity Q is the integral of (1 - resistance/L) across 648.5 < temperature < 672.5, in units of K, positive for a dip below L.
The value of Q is -4.4 K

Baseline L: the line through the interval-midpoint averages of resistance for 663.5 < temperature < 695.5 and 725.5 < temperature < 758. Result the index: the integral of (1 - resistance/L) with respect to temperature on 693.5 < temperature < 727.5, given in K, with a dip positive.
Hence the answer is 8.3 K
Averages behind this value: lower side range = 3.19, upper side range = 3.71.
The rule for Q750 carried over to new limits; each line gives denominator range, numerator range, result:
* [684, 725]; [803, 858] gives 1.64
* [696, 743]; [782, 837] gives 1.54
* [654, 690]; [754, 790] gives 1.25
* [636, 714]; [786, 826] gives 1.40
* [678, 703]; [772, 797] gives 1.31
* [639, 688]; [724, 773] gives 1.17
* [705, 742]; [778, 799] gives 1.52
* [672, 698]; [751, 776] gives 1.29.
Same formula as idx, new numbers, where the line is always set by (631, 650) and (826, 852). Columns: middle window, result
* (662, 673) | -0.91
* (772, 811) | -0.55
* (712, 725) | 5.20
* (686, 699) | 0.98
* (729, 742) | 0.97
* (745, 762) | -1.89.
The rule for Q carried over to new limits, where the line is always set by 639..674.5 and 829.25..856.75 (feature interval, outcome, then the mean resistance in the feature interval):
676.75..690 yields 1.46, 3.06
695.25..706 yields 1.34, 3.1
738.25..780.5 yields -1.14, 3.98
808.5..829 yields -1.43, 4.52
